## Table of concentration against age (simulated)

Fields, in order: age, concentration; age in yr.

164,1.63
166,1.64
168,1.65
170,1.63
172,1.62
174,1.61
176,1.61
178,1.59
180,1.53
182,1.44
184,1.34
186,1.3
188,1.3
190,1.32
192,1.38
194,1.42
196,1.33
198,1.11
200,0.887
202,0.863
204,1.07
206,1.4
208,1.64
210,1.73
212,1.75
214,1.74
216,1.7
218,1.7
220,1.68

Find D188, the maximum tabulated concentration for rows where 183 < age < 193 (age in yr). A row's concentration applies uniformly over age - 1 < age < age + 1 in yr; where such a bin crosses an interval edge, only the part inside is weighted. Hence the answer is 1.38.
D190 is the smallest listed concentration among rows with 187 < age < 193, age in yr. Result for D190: 1.3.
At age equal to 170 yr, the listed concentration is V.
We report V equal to 1.63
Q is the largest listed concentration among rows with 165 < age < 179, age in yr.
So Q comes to 1.65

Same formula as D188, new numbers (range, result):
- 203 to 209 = 1.64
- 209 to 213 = 1.75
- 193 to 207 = 1.42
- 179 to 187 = 1.53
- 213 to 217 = 1.74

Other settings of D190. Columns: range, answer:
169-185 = 1.34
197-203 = 0.863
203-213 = 1.07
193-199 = 1.11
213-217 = 1.7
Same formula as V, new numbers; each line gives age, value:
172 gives 1.62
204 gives 1.07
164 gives 1.63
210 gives 1.73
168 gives 1.65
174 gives 1.61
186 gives 1.3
